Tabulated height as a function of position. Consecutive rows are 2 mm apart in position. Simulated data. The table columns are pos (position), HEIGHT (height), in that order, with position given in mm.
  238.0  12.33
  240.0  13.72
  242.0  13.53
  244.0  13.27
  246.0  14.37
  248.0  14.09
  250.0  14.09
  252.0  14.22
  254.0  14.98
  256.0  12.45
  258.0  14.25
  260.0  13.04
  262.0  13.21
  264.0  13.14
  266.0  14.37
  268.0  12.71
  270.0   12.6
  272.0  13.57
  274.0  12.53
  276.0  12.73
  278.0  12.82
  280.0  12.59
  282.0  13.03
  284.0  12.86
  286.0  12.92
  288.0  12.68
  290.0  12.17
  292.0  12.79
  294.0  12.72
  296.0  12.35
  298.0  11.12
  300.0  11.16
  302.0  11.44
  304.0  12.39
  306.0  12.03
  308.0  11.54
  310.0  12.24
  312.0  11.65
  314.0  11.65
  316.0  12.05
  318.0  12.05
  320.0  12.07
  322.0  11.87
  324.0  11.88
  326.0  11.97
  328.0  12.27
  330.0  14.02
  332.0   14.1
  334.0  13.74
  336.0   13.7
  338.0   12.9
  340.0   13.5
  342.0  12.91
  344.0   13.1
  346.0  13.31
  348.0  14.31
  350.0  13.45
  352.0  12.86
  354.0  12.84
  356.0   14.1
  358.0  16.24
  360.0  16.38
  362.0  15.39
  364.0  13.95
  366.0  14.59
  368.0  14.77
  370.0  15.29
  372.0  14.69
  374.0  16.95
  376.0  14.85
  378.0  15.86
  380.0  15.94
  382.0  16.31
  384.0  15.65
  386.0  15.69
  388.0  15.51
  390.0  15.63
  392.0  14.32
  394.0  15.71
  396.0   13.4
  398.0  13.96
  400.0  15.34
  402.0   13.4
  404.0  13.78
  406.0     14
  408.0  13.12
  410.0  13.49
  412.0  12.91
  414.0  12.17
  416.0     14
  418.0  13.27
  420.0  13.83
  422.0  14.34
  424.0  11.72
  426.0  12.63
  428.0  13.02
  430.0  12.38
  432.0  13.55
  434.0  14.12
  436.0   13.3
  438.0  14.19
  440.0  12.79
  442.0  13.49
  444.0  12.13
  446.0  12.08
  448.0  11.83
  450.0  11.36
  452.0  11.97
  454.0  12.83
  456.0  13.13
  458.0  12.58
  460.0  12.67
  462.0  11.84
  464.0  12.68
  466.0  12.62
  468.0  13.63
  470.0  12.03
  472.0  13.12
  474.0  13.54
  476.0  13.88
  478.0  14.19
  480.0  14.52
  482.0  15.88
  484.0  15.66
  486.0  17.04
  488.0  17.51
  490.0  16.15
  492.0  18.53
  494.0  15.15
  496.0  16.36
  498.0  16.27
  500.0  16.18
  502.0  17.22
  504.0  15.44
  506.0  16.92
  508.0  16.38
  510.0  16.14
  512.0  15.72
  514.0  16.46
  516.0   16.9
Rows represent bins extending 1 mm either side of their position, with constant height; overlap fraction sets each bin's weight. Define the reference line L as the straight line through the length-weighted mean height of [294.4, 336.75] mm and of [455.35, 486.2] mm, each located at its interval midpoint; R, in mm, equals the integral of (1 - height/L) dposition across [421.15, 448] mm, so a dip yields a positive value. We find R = 0.58 mm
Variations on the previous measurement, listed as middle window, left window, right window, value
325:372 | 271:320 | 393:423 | -3.3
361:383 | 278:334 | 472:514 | -2.8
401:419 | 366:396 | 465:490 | 2.1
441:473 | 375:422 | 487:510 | 6.5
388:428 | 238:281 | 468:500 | 2.4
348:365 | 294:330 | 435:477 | -3.1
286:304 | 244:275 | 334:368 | 2.1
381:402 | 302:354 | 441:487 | -3.4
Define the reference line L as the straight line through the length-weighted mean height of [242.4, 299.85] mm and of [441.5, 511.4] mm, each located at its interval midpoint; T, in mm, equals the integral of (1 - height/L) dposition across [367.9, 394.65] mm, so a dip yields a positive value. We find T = -3.4 mm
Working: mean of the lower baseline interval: 13.1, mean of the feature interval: 15.5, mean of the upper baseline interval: 14.4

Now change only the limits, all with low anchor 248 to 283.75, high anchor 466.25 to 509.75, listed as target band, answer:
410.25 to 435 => 2.78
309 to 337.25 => 2.77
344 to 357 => 0.64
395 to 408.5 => 0.69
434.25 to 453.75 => 3.11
